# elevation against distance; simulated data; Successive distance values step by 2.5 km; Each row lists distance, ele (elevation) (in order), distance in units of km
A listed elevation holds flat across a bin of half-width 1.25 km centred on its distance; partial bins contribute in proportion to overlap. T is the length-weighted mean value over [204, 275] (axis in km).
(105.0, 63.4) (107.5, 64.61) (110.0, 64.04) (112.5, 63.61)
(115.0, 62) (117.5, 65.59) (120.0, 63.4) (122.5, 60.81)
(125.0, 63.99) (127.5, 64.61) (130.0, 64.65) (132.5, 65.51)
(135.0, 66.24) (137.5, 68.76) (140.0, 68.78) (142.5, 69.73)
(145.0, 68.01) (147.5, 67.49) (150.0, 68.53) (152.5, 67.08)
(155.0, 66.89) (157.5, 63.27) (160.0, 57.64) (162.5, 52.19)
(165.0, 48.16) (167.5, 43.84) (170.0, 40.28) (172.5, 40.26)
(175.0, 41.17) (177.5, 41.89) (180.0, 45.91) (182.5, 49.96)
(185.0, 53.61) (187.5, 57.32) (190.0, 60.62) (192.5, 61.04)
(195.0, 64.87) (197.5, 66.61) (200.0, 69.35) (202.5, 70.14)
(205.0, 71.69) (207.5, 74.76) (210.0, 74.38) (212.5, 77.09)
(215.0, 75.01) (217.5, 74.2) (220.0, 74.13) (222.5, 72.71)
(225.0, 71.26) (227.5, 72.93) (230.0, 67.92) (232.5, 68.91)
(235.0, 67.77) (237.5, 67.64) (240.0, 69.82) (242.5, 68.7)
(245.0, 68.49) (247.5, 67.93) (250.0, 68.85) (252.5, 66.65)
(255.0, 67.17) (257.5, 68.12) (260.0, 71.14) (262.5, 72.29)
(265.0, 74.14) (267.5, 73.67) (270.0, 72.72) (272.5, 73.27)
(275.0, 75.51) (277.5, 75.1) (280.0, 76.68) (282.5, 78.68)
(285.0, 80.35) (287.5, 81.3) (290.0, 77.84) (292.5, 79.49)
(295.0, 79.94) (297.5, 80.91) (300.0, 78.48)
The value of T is 71.3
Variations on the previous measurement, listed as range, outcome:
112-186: 58.8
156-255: 62.9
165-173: 42.6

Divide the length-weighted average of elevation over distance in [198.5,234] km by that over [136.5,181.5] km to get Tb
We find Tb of 1.28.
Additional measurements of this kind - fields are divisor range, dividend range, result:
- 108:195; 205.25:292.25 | 1.23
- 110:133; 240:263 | 1.08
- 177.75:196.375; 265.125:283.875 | 1.35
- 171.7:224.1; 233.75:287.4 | 1.14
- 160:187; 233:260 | 1.47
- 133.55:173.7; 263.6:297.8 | 1.29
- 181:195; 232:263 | 1.20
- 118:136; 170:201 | 0.84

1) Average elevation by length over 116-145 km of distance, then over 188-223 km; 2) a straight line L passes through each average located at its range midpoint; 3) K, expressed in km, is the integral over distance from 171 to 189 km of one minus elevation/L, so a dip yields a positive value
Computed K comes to 5.62 km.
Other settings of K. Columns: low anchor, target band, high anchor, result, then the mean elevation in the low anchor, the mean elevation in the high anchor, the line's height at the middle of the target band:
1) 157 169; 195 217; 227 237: -3.3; 52.1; 69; 62.6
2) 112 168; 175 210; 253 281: 3.6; 63.3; 72.5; 67.1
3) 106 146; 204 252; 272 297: 1.5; 65.2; 78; 73.5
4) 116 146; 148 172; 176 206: 2.5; 65.8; 59.2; 62.6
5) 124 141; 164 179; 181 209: 5.1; 66.1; 63.6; 64.5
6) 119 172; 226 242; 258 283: 0.3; 61.6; 74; 70.4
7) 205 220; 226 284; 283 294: 4.8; 74.7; 79.7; 77.5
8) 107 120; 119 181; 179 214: 5.1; 63.9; 64.3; 64.1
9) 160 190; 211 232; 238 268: -4.3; 47.8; 69.6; 60.8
